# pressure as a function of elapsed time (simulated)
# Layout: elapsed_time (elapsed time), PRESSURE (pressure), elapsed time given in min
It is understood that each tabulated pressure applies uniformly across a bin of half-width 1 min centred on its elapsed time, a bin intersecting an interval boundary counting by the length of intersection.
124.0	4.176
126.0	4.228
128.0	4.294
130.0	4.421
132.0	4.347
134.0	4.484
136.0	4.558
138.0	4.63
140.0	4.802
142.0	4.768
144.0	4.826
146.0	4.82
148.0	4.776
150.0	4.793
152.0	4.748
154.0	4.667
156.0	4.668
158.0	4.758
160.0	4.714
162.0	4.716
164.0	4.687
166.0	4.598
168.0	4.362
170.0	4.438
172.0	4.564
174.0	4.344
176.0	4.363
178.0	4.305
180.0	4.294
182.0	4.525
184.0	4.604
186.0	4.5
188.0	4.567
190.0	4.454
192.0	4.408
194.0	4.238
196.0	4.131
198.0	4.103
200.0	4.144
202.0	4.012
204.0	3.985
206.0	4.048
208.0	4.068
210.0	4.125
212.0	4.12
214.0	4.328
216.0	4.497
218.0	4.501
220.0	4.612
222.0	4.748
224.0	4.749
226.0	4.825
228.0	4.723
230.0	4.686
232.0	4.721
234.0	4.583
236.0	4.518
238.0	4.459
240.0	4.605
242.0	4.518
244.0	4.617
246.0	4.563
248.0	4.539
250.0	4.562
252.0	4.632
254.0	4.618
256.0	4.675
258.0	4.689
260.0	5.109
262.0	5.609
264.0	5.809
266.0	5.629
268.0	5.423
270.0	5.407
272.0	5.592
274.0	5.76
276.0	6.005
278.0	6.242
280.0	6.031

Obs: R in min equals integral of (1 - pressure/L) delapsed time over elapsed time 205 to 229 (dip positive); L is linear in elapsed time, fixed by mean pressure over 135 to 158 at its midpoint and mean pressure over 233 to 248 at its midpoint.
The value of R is 0.79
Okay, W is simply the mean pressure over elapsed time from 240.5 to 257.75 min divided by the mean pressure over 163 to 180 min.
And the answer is 1.0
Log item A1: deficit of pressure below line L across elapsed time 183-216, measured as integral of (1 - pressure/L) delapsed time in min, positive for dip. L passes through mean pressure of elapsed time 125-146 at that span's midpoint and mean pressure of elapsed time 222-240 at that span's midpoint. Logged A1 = 2.7 min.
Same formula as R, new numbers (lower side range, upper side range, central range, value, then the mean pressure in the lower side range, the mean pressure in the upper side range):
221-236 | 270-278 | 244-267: 1.83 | 4.71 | 5.8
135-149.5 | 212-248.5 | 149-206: 2.86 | 4.74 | 4.59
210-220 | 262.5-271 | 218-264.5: 2.19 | 4.36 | 5.57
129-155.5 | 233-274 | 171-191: 1.28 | 4.66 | 4.93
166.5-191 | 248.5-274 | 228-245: 1.19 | 4.45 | 5.16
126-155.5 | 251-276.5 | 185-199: 1.59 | 4.62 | 5.29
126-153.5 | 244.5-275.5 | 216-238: 1.46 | 4.62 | 5.11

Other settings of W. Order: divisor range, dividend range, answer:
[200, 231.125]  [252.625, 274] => 1.20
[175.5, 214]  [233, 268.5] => 1.13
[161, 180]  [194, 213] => 0.91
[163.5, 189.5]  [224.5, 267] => 1.07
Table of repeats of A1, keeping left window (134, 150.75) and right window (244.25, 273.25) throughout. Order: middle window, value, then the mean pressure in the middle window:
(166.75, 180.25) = 1.2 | 4.39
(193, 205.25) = 2.0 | 4.1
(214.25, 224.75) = 0.7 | 4.6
